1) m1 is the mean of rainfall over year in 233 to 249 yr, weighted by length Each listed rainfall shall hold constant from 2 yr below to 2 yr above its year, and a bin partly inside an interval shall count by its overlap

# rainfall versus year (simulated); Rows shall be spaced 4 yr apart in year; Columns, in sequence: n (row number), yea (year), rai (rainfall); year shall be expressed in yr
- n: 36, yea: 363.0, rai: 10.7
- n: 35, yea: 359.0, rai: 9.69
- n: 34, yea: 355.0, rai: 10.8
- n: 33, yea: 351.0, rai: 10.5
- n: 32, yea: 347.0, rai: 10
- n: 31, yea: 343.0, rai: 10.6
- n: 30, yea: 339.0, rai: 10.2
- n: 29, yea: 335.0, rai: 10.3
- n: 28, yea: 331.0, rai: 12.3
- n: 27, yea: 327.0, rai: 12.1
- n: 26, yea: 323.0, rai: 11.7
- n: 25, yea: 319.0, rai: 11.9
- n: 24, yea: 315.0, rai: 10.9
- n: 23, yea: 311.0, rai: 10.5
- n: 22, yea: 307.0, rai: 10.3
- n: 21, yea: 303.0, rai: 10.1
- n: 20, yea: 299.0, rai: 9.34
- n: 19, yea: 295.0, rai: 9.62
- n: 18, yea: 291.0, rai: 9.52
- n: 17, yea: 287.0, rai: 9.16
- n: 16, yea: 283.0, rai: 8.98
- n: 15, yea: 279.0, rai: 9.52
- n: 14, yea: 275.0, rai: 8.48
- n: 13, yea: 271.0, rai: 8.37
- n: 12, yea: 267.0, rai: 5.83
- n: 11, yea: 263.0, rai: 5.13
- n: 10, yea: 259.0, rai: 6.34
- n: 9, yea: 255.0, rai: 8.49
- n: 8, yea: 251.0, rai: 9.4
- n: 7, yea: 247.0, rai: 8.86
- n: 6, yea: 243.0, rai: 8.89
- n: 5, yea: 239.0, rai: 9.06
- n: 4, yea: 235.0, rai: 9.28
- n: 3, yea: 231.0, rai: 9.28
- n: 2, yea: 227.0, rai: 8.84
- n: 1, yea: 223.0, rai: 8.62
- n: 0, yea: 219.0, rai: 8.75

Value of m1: 9.02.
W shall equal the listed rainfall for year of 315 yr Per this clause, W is 10.9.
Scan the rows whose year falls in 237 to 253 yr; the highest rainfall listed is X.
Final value 9.4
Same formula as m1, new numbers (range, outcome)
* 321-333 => 12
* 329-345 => 10.8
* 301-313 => 10.3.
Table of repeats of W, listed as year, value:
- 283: 8.98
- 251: 9.4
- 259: 6.34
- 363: 10.7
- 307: 10.3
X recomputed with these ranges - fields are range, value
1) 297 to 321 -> 11.9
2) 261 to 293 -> 9.52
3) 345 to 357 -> 10.8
